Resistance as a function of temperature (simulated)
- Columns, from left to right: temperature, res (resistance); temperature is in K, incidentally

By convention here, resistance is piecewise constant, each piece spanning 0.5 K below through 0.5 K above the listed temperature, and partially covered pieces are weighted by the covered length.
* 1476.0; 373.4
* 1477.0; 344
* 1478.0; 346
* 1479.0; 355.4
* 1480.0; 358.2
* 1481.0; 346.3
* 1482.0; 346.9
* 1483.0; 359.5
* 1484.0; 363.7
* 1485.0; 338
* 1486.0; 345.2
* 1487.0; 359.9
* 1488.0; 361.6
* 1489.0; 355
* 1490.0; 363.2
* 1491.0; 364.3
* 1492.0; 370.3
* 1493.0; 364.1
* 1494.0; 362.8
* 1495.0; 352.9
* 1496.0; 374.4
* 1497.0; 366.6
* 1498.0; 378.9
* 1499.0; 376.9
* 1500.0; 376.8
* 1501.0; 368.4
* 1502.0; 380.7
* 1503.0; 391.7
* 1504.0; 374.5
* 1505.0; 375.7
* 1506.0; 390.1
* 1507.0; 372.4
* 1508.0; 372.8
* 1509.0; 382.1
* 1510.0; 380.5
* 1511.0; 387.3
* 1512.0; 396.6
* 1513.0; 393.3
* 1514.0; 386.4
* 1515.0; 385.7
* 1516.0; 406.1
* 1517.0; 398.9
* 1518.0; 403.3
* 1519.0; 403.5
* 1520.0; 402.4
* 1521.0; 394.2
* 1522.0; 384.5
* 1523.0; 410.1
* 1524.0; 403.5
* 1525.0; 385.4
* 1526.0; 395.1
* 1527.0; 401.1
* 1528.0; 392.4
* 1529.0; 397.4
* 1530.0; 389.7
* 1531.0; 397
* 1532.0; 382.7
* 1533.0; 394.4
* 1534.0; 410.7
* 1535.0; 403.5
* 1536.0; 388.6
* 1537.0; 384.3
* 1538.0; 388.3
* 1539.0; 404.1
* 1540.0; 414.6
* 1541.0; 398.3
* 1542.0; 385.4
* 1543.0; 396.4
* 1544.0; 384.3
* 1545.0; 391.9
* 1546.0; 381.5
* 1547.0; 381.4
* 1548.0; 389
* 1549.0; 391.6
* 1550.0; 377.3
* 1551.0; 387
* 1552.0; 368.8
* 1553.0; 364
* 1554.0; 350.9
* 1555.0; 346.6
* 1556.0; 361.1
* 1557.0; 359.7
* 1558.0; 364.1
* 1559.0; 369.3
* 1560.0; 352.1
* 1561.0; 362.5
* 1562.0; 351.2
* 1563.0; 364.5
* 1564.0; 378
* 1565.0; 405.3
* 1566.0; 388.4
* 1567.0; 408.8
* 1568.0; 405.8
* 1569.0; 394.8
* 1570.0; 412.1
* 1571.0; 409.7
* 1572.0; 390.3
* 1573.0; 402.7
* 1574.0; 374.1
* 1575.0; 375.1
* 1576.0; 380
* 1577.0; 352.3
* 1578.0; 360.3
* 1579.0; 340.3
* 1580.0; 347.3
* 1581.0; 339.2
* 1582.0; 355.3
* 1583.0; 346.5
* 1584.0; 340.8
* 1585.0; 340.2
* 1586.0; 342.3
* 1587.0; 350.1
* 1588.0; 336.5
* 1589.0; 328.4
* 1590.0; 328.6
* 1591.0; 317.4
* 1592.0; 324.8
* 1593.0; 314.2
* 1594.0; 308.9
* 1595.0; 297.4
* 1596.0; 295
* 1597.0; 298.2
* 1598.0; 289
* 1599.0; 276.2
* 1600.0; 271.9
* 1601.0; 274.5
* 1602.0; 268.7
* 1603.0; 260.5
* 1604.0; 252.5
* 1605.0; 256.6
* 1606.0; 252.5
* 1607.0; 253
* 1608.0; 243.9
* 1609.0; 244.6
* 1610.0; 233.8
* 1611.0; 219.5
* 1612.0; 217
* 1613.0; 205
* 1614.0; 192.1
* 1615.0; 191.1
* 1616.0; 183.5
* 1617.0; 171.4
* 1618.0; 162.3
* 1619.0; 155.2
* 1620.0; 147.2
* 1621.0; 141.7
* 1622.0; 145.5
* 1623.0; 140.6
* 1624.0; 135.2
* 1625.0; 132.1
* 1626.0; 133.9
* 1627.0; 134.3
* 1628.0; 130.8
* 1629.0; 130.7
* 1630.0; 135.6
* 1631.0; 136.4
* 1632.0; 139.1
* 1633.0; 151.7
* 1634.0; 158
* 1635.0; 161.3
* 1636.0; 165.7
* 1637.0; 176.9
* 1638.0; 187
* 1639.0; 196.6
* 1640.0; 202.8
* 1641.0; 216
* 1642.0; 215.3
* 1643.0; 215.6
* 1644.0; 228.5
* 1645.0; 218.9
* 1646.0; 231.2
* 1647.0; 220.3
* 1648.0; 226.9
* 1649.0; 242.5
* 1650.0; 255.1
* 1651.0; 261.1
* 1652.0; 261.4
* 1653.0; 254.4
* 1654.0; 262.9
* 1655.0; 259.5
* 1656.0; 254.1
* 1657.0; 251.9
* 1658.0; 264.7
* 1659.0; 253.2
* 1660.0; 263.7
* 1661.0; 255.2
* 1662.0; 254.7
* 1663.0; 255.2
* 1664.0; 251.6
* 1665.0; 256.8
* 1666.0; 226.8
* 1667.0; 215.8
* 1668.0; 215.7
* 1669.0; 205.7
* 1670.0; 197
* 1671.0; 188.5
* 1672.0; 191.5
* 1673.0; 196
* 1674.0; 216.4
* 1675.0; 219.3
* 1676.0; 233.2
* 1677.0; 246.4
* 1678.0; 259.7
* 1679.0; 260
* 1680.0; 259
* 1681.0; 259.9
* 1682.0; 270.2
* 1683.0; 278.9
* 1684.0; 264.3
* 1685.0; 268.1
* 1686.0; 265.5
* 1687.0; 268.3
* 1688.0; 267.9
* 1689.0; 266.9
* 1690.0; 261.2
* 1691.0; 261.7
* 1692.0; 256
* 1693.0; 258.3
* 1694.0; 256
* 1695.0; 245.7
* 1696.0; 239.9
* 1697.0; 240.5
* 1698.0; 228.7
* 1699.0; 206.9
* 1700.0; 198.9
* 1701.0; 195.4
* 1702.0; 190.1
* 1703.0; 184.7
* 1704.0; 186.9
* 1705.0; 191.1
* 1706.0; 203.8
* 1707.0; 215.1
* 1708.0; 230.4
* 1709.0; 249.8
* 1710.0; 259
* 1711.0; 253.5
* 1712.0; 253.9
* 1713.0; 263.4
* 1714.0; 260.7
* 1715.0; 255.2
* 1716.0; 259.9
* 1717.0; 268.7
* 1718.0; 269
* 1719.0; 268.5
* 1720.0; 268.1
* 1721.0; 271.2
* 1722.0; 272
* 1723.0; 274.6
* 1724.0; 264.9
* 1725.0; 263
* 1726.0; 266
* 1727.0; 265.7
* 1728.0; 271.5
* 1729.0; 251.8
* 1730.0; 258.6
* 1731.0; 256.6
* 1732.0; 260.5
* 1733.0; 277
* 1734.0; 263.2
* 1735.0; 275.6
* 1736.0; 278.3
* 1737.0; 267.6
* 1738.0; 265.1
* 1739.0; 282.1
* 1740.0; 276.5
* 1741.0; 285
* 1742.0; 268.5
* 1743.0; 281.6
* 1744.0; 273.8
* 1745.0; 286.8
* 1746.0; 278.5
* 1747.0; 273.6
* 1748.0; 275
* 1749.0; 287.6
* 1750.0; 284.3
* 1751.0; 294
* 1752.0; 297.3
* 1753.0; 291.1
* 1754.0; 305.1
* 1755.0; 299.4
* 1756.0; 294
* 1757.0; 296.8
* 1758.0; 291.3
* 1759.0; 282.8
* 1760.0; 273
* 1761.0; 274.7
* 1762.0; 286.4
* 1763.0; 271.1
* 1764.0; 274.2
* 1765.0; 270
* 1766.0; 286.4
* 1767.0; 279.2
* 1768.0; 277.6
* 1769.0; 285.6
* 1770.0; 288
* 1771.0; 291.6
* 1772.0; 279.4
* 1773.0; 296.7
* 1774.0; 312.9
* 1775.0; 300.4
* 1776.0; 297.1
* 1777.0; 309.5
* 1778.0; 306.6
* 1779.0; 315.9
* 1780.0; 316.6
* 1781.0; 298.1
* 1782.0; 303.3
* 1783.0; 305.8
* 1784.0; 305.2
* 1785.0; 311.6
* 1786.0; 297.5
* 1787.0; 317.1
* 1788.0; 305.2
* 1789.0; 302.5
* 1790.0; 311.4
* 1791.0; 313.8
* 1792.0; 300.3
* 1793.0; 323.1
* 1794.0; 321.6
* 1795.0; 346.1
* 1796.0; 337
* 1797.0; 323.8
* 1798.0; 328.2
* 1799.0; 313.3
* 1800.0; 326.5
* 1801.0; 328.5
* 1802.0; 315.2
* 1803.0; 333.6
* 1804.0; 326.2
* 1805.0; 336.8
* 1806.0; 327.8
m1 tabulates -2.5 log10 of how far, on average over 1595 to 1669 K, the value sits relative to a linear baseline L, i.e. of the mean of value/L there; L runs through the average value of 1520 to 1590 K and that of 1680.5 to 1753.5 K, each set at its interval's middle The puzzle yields 0.43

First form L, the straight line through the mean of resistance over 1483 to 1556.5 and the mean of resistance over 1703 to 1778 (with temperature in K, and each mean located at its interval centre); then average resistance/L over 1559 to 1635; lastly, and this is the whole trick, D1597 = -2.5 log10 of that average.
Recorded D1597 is 0.25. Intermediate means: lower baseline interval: 382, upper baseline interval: 272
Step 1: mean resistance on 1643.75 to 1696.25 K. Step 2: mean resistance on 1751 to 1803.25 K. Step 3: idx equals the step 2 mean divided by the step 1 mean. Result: 1.23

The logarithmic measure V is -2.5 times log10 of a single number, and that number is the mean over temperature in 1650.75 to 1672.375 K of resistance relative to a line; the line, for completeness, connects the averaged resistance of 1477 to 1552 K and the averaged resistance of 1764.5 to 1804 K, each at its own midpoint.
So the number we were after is 0.38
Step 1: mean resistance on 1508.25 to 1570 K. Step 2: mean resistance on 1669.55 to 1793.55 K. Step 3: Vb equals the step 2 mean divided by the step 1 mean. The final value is 0.69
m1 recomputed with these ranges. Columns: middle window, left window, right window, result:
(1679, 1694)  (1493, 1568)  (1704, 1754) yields 0.103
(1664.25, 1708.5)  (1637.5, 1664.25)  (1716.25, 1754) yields 0.091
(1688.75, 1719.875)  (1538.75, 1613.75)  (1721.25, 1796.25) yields 0.263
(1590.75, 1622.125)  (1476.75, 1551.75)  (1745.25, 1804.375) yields 0.419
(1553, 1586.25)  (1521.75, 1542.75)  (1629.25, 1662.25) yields -0.100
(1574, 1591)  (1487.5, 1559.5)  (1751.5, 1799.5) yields 0.050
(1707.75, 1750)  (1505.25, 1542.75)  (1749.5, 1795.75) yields 0.174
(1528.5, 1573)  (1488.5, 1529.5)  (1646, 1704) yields -0.111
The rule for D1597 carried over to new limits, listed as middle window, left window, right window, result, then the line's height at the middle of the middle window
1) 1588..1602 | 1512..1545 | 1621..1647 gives -0.191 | 253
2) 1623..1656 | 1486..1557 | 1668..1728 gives 0.432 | 290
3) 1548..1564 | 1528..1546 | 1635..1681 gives 0.008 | 369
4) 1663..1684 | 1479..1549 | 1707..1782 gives 0.305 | 310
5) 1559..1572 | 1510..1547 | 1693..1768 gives -0.044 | 370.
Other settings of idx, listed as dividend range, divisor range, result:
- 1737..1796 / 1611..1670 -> 1.46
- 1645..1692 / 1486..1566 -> 0.64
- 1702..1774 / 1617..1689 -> 1.26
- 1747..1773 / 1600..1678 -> 1.36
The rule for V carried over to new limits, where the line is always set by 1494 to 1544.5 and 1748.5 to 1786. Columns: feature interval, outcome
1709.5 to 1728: 0.18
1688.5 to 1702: 0.33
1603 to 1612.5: 0.41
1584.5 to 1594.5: 0.10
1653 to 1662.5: 0.29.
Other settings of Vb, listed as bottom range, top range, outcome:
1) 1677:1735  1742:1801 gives 1.19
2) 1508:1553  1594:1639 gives 0.51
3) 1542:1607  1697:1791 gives 0.78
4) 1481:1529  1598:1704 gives 0.58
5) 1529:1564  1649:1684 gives 0.64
